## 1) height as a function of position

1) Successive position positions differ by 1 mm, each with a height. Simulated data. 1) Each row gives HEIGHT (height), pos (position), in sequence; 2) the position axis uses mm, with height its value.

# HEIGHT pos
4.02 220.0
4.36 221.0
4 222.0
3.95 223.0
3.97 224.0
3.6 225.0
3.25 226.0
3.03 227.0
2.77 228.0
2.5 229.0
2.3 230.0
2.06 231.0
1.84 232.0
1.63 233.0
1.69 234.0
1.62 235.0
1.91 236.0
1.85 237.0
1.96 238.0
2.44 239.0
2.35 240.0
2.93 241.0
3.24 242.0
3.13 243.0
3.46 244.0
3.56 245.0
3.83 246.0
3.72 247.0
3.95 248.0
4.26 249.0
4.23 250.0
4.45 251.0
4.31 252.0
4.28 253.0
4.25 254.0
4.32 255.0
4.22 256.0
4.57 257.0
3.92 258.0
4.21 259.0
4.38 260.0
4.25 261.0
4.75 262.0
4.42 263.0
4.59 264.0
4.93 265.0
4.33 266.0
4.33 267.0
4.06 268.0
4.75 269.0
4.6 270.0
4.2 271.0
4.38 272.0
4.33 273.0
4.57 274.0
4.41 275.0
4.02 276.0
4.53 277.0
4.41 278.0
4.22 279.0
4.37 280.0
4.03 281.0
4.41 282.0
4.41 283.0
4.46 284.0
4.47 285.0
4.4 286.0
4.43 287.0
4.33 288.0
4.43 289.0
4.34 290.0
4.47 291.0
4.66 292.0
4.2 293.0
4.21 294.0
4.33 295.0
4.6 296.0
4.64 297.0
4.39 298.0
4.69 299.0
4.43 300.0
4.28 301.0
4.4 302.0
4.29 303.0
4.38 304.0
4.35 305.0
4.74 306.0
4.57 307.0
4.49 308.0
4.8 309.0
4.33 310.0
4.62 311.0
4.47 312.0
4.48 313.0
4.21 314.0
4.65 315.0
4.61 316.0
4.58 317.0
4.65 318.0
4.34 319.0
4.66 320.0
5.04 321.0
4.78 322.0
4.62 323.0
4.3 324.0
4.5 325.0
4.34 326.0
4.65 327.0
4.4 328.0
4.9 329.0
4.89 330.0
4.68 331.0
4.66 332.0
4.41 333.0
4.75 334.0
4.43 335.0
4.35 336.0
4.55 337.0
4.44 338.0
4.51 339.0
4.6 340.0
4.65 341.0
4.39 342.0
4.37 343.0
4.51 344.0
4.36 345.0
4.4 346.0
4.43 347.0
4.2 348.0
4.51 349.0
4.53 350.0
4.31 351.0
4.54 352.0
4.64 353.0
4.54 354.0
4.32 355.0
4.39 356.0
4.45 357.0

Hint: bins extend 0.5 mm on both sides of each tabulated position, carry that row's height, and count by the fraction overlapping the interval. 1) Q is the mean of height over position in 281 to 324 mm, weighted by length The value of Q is 4.48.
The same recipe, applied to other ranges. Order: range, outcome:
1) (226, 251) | 2.8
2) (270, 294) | 4.37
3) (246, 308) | 4.37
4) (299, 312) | 4.48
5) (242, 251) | 3.78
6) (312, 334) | 4.59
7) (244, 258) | 4.12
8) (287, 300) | 4.44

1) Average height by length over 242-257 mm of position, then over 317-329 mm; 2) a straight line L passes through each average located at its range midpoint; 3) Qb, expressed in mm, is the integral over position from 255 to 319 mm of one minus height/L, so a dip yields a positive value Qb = -2.03 mm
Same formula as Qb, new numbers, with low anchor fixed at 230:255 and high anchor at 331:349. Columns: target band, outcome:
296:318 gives -2.8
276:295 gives -3.6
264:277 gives -3.6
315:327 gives -1.1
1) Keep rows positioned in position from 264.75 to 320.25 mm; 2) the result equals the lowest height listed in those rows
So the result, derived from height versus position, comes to 4.02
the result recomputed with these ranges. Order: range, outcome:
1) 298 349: 4.2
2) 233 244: 1.62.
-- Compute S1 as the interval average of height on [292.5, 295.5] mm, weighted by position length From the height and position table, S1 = 4.25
